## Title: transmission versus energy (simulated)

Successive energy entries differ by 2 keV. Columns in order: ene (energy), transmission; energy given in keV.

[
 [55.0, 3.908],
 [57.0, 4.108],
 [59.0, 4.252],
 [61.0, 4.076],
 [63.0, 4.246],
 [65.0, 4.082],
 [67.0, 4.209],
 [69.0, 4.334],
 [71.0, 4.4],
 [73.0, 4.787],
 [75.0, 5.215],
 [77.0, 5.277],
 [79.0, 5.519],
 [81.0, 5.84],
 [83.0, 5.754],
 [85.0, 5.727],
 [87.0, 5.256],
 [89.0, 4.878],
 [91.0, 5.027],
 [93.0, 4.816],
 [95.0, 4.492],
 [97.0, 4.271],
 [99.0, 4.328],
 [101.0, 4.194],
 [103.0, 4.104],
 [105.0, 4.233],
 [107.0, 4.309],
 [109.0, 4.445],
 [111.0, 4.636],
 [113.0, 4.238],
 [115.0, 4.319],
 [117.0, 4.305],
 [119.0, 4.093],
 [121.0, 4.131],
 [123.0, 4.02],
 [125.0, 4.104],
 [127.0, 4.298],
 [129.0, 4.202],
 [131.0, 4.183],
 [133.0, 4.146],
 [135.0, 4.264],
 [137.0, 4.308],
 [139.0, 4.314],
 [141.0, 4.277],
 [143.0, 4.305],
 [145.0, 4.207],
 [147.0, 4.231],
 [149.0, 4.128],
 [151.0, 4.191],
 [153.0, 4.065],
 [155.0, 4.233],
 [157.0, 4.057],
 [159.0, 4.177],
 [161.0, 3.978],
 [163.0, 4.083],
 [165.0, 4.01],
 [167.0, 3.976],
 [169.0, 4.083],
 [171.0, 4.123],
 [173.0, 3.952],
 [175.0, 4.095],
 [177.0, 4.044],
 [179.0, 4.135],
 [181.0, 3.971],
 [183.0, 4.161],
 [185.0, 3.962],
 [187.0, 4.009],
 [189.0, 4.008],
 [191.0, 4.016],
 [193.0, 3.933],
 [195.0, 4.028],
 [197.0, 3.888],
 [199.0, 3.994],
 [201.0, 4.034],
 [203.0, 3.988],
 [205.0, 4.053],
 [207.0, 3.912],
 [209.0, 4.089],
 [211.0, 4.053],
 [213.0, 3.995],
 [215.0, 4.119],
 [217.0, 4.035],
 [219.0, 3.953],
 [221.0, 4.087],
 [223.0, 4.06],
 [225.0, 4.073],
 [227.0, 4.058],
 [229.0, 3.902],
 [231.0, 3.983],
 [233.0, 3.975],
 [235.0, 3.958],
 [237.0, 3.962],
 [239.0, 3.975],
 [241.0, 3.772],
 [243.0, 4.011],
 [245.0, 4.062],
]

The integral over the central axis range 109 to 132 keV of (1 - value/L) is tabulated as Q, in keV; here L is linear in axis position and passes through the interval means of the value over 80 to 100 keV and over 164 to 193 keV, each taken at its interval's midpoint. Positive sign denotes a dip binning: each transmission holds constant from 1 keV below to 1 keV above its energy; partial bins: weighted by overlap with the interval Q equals 2.2 keV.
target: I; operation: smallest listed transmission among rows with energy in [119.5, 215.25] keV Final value 3.888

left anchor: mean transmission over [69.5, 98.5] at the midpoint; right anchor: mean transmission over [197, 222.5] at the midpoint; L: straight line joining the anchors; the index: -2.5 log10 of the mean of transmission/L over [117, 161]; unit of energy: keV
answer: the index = 0.104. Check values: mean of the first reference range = 5.06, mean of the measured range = 4.19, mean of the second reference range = 4.02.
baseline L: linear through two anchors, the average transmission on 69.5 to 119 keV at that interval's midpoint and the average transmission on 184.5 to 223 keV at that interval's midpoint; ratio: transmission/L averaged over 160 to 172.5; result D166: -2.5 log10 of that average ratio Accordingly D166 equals 0.06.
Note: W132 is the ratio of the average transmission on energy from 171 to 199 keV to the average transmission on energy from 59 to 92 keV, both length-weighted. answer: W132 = 0.82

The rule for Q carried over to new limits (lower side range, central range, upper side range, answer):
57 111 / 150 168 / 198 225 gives 0.9 keV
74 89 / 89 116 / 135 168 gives 3.4 keV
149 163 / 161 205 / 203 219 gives 0.5 keV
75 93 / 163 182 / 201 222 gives 1.7 keV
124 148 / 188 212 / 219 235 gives 0.5 keV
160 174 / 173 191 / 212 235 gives -0.1 keV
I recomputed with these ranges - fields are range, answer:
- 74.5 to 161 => 3.978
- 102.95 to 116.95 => 4.104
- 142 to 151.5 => 4.128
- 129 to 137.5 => 4.146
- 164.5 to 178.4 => 3.952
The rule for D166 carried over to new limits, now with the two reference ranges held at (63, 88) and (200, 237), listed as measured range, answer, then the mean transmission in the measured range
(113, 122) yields 0.121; 4.21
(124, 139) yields 0.097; 4.22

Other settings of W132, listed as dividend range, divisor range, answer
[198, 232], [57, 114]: 0.86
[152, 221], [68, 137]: 0.88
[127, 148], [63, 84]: 0.87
